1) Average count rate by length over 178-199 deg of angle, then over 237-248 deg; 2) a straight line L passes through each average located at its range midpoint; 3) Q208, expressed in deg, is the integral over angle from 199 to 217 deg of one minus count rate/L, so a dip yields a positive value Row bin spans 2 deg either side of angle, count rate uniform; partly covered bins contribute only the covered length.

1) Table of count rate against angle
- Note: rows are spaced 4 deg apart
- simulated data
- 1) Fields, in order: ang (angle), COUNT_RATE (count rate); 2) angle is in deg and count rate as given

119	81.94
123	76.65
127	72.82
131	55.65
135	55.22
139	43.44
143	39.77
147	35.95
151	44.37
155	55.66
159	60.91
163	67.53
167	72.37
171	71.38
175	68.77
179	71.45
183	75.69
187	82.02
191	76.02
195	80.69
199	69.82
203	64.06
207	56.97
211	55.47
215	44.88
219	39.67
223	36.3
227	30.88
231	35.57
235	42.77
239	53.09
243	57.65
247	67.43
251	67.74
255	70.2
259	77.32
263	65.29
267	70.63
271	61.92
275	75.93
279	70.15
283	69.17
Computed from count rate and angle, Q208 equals 3.4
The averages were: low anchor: 76.7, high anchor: 58.7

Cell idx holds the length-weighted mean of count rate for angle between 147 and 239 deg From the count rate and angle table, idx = 58.6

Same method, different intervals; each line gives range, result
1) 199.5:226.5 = 49.6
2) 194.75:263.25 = 55.6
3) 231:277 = 63.3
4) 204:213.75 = 56.2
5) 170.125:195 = 74.9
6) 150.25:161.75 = 55.6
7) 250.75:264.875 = 70.5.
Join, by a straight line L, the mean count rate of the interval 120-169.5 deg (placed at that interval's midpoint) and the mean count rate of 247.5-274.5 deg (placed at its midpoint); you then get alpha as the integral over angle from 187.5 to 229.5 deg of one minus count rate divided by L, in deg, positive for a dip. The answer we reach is 4.8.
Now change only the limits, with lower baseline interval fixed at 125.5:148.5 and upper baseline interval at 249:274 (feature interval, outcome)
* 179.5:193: -4.5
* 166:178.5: -3.4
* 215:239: 9.4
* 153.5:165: -1.7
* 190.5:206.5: -3.0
